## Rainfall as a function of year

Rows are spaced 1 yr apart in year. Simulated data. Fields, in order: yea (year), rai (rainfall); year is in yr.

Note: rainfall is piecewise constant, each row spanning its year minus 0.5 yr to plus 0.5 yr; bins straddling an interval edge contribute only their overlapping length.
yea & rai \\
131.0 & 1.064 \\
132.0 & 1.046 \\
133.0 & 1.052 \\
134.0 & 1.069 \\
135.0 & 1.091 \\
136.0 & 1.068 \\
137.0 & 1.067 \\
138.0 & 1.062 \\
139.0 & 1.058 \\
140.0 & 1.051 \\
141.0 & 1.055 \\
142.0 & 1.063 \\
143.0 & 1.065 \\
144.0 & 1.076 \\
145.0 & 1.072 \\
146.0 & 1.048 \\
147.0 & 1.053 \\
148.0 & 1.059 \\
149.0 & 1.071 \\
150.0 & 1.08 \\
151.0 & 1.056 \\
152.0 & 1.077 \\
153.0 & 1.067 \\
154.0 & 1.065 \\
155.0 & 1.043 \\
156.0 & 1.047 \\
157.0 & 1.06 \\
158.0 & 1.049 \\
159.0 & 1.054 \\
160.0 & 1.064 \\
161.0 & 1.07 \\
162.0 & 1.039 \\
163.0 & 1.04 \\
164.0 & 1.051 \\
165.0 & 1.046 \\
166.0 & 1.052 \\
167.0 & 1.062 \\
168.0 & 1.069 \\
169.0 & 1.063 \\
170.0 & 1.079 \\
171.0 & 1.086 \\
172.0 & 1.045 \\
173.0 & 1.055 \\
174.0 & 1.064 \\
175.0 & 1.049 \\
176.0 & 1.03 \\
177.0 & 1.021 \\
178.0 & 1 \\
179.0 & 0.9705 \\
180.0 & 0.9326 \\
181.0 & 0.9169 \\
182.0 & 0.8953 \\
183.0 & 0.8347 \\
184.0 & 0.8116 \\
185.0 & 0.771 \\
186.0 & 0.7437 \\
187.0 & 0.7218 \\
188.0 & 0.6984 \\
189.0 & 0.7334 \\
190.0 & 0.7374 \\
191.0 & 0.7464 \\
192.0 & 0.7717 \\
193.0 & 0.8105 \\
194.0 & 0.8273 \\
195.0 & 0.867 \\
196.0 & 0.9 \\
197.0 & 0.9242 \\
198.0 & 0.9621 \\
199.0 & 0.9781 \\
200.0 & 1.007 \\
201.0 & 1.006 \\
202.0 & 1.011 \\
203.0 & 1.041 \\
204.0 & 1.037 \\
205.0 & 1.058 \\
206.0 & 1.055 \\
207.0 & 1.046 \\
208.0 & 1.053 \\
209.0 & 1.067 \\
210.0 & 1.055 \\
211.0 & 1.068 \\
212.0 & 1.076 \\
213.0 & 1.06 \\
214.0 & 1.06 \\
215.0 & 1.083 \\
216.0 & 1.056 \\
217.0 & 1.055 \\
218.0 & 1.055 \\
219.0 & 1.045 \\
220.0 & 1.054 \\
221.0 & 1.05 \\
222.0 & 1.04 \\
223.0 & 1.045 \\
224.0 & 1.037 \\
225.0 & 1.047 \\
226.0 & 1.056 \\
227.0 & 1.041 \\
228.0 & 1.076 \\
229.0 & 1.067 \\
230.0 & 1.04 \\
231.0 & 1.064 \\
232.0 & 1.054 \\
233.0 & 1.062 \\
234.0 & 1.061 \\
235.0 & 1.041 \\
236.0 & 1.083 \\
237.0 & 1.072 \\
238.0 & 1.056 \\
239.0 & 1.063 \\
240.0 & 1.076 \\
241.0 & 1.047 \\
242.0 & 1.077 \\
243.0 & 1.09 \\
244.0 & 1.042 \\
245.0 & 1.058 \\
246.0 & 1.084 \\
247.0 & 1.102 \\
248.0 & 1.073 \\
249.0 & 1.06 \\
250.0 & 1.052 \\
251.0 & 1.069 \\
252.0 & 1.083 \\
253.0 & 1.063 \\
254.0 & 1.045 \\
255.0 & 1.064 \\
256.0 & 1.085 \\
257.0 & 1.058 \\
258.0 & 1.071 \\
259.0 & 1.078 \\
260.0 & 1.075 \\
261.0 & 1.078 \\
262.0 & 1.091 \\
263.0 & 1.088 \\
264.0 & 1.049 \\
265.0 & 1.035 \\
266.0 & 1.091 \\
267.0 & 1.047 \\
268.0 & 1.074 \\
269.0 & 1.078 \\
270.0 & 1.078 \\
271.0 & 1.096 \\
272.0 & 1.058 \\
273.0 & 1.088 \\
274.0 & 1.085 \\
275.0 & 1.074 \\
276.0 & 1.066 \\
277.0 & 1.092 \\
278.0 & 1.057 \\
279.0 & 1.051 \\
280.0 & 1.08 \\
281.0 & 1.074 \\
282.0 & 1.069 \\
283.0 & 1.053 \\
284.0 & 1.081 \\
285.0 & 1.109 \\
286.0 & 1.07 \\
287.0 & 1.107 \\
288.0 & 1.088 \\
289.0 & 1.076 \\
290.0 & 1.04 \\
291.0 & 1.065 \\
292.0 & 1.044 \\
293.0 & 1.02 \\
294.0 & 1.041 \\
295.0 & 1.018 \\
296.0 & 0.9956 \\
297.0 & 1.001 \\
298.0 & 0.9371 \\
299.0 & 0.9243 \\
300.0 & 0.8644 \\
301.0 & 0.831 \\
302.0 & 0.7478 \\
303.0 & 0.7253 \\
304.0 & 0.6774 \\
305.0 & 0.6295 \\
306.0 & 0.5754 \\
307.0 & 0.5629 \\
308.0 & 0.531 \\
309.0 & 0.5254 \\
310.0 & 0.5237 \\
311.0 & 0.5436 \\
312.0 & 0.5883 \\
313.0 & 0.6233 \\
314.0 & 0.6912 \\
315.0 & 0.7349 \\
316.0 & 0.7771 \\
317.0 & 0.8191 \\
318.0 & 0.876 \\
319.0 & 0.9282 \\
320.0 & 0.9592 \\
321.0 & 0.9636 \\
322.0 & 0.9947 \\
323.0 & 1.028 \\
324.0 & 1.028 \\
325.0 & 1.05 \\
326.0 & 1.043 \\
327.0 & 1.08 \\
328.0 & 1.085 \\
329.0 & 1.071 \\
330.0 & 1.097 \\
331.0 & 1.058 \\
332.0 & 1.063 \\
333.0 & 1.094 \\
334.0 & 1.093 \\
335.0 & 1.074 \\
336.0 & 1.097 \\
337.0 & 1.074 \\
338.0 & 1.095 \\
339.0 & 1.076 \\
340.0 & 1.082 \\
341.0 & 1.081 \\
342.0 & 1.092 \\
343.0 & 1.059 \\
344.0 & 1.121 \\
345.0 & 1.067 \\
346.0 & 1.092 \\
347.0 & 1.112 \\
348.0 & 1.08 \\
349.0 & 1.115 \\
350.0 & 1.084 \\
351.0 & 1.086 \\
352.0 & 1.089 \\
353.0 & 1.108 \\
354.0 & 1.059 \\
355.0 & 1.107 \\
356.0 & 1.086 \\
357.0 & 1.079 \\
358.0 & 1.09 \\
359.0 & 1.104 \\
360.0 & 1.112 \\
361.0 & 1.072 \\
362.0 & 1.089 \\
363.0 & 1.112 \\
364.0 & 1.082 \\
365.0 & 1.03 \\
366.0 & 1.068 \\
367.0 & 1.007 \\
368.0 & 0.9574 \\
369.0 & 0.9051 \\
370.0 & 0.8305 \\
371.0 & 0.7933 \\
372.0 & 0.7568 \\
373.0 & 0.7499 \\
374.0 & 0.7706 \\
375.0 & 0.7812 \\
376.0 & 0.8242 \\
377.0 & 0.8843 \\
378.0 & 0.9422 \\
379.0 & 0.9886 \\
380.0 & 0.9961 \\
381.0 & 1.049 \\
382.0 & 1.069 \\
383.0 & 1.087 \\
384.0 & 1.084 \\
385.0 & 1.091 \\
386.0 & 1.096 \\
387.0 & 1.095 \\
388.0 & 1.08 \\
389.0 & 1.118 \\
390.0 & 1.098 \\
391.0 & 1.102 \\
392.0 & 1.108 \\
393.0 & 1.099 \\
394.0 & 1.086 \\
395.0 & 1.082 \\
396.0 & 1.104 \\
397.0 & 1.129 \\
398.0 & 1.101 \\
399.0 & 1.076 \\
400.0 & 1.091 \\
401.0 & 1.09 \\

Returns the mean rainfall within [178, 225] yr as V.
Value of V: 0.953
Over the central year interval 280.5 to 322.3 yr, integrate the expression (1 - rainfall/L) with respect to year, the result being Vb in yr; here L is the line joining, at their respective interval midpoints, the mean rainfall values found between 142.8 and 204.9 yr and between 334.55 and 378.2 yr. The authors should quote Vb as 5.8 yr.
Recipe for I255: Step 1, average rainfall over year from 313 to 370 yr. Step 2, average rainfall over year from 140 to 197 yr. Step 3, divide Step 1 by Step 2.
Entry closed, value 1.06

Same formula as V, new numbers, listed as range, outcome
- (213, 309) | 1.02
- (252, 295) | 1.07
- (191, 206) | 0.94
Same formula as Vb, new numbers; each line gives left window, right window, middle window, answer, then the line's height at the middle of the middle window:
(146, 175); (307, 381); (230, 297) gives -3.9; 1.01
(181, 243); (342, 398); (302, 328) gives 6.0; 1.02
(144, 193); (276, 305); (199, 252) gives -3.7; 0.987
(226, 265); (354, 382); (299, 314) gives 5.5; 1.02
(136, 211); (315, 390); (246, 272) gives -1.7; 1.01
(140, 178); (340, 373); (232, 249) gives -0.3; 1.05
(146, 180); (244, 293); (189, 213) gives 2.3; 1.06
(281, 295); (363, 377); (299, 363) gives 1.1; 0.977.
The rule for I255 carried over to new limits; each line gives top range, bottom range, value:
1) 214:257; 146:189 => 1.06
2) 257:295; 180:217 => 1.15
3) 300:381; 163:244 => 0.95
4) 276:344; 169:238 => 0.96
